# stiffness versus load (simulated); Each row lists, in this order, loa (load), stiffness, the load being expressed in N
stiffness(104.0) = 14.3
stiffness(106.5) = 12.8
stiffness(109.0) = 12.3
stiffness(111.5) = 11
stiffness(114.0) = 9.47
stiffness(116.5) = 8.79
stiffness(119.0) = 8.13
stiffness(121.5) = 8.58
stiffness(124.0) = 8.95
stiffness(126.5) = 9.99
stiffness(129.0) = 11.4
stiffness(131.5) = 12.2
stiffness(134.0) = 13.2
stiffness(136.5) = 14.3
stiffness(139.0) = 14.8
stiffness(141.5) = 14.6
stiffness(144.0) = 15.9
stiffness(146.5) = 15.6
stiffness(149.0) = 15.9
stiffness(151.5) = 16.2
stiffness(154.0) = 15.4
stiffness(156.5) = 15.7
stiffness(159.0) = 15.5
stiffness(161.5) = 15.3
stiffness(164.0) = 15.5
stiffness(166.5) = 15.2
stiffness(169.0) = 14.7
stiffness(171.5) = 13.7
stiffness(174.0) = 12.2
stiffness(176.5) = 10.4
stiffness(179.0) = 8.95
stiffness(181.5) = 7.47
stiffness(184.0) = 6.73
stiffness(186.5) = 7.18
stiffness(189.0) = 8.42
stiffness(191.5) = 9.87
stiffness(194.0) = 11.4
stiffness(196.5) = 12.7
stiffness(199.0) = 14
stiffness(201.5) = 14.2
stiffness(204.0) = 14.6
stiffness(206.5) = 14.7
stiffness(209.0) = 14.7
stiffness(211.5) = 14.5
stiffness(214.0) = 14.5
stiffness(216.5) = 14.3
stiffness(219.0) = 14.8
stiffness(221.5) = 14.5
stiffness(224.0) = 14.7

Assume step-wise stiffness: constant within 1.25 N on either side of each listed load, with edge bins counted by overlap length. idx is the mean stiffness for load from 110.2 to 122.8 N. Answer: 9.21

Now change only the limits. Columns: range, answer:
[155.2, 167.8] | 15.4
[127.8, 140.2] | 13.2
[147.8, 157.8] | 15.8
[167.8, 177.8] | 12.7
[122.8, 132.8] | 10.7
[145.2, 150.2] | 15.8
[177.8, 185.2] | 7.71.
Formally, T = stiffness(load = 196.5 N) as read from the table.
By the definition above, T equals 12.7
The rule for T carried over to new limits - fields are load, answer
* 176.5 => 10.4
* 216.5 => 14.3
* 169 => 14.7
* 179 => 8.95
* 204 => 14.6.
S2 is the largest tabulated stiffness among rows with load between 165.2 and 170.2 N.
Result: 15.2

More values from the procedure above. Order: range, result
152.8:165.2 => 15.7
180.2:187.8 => 7.47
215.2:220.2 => 14.8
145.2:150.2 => 15.9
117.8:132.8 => 12.2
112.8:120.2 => 9.47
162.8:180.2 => 15.5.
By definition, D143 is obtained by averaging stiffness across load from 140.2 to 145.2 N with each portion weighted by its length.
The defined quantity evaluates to 15.2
